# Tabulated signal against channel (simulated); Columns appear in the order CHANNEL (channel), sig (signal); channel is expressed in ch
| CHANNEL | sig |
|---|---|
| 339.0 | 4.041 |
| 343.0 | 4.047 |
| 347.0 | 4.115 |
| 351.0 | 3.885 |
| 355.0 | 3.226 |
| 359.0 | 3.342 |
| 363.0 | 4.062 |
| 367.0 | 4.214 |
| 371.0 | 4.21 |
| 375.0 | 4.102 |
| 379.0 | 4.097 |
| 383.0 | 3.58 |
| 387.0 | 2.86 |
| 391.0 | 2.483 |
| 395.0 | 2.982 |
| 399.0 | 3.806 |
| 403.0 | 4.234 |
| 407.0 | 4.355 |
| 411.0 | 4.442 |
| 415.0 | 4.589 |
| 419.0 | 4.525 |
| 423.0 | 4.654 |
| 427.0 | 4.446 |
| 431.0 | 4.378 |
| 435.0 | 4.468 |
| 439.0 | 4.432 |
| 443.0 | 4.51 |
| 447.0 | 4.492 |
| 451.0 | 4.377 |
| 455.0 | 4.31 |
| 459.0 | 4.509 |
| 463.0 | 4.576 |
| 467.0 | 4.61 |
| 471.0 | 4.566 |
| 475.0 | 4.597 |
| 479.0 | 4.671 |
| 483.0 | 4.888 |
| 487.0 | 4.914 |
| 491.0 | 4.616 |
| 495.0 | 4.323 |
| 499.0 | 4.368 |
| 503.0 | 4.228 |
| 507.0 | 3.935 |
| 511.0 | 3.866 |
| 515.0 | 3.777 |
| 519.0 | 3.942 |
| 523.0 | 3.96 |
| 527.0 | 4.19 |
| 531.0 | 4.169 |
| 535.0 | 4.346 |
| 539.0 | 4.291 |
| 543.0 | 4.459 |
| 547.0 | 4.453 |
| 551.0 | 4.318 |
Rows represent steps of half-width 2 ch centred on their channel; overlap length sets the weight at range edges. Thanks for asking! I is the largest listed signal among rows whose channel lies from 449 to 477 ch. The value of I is 4.61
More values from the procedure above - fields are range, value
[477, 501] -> 4.914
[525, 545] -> 4.459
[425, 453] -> 4.51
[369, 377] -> 4.21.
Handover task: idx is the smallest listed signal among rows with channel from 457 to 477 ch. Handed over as 4.509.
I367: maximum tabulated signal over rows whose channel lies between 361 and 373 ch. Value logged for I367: 4.214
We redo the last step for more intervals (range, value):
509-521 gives 3.942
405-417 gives 4.589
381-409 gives 4.355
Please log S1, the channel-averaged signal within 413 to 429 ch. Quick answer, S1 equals 4.55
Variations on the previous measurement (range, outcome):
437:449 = 4.48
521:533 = 4.11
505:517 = 3.86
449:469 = 4.48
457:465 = 4.54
